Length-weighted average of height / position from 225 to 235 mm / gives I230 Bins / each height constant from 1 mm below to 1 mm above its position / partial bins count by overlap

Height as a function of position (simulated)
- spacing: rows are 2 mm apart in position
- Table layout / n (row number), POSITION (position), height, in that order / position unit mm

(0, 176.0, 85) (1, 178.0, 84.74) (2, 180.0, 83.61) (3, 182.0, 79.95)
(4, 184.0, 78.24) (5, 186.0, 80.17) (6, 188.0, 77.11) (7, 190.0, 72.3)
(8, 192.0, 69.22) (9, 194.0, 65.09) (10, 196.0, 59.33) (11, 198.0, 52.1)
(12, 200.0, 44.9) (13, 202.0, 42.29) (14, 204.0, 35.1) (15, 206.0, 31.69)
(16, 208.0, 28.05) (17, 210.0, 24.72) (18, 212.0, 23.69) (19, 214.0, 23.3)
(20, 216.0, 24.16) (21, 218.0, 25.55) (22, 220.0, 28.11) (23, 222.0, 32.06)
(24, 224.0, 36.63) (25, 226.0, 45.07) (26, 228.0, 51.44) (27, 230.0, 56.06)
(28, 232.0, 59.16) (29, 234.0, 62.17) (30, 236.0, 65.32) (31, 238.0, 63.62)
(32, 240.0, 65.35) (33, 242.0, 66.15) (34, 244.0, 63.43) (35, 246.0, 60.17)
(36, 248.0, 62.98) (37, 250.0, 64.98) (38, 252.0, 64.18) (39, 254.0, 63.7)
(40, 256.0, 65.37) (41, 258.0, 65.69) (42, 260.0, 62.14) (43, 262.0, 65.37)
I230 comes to 54.8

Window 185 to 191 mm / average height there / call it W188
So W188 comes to 76.5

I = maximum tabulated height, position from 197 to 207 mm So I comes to 52.1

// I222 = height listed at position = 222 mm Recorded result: 32.06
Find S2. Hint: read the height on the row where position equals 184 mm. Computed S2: 78.24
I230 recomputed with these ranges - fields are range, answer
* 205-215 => 26.3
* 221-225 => 34.3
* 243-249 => 62.2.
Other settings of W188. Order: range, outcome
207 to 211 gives 26.4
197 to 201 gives 48.5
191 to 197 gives 64.5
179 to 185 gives 80.6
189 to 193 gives 70.8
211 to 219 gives 24.2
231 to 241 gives 63.1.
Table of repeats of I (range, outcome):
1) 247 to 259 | 65.69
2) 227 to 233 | 59.16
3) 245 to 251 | 64.98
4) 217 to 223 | 32.06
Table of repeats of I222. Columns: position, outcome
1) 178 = 84.74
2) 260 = 62.14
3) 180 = 83.61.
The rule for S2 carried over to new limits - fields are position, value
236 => 65.32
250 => 64.98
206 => 31.69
